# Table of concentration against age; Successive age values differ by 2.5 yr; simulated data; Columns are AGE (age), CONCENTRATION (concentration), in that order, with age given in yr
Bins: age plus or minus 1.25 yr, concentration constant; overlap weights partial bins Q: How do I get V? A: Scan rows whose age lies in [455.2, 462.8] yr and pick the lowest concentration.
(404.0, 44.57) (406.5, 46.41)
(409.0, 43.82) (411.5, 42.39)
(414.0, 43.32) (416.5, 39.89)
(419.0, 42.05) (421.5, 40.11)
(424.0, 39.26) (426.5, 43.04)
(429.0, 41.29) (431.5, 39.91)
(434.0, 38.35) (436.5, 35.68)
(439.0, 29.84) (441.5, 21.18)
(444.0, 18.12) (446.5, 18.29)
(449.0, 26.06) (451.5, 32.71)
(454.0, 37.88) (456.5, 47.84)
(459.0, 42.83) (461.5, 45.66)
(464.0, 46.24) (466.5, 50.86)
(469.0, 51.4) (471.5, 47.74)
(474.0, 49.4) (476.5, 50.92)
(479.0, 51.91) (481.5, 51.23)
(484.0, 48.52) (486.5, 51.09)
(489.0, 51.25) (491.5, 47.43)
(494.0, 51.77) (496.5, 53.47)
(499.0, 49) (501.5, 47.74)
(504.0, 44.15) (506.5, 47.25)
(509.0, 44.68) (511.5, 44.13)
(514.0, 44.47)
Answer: 42.83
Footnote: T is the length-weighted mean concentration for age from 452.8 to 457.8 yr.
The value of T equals 42.9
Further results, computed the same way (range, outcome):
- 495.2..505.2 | 48.6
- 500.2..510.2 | 46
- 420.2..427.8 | 40.8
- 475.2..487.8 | 50.7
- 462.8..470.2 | 49.5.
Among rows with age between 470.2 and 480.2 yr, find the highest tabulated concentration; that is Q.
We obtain 51.91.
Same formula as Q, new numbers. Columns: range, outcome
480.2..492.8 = 51.25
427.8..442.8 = 41.29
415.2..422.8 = 42.05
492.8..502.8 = 53.47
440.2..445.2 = 21.18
